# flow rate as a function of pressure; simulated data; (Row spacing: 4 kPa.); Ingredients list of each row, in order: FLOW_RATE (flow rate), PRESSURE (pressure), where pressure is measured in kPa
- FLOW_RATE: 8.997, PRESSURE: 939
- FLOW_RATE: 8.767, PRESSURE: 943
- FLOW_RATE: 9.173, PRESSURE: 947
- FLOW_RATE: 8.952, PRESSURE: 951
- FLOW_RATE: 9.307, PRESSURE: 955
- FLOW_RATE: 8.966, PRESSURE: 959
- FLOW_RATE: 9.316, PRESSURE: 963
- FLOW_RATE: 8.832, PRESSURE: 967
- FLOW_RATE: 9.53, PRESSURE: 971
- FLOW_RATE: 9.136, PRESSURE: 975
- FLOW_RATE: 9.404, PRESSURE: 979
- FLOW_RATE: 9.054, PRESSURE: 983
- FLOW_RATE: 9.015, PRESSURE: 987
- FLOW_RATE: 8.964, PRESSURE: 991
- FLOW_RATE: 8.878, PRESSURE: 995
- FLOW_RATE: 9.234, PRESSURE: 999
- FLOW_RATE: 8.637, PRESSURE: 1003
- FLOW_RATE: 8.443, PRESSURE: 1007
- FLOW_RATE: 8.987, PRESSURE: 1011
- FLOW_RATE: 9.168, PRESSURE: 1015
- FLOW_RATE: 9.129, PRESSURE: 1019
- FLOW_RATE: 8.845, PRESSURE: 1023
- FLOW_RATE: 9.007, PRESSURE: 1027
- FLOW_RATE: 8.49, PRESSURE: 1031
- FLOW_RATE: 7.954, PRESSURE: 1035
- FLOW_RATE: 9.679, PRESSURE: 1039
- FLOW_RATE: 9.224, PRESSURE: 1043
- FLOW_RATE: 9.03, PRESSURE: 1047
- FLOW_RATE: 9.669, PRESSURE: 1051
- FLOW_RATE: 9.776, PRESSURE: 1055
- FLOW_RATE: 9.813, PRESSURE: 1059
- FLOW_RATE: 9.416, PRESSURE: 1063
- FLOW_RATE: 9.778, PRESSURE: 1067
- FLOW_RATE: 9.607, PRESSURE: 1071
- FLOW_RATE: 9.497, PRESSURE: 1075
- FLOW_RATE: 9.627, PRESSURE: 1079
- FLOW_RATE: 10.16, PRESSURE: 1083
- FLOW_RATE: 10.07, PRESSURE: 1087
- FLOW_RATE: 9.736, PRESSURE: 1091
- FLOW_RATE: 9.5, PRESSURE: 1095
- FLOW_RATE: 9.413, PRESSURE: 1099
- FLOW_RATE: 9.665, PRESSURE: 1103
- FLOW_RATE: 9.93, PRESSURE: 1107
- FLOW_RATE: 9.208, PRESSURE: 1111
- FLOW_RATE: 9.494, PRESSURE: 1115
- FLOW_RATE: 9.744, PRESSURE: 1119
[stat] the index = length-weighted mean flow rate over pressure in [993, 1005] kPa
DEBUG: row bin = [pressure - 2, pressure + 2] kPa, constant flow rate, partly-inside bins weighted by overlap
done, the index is 8.92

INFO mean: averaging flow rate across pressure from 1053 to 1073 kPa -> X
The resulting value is 9.68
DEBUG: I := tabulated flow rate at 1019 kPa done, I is 9.129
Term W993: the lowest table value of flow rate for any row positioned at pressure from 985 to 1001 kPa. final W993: 8.878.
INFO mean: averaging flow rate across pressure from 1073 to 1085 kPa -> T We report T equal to 9.76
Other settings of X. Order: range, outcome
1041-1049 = 9.13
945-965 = 9.14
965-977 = 9.17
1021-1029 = 8.93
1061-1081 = 9.58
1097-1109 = 9.67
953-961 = 9.14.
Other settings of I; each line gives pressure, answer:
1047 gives 9.03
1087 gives 10.07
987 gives 9.015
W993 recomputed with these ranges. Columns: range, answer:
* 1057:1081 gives 9.416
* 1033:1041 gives 7.954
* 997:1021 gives 8.443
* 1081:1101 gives 9.413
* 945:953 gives 8.952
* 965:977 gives 8.832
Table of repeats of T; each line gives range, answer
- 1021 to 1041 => 8.79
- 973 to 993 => 9.11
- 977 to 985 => 9.23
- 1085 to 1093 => 9.9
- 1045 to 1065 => 9.54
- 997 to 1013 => 8.83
